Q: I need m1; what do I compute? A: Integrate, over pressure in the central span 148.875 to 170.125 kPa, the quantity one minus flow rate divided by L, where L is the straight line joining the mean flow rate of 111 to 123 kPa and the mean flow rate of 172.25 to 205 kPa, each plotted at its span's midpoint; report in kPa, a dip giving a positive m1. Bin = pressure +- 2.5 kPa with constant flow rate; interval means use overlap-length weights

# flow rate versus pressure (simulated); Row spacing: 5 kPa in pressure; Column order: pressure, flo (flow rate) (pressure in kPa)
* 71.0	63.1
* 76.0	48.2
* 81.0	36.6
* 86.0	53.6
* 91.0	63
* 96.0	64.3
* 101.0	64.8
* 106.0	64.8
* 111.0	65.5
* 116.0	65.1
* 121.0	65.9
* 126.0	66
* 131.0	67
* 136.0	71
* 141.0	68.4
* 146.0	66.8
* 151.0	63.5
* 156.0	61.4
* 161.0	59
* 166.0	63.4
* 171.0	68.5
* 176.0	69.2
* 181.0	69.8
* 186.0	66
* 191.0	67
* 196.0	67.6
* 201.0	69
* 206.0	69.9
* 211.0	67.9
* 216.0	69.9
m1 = 1.5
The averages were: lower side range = 65.5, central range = 62.3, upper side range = 68.2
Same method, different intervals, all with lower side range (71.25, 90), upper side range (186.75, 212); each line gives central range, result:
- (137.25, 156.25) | -1.9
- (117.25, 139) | -4.0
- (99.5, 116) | -3.5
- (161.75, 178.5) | -0.7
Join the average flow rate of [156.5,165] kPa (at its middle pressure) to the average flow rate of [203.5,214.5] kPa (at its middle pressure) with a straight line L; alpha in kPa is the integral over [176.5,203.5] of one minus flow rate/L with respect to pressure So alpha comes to -1.0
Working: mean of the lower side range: 60.3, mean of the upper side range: 69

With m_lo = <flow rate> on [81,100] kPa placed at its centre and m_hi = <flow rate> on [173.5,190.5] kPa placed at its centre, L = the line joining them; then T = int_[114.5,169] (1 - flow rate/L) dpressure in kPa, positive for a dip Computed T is -1.6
